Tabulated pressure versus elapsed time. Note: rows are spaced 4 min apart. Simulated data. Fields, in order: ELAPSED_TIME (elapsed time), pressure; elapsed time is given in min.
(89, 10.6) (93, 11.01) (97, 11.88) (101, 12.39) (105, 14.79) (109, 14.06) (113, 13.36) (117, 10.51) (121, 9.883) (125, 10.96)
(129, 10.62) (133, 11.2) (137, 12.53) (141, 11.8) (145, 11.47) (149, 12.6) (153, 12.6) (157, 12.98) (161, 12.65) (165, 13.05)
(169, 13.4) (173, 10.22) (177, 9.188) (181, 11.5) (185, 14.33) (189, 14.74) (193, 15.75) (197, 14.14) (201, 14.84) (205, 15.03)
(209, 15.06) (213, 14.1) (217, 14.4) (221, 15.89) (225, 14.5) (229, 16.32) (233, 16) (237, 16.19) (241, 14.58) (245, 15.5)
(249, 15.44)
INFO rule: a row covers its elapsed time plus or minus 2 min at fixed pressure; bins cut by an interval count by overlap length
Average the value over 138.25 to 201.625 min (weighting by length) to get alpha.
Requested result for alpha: 12.8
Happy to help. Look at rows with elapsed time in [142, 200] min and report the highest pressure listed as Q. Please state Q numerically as 15.75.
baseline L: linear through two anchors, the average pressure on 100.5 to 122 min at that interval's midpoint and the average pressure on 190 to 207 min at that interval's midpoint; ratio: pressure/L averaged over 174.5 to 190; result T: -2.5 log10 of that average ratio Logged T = 0.19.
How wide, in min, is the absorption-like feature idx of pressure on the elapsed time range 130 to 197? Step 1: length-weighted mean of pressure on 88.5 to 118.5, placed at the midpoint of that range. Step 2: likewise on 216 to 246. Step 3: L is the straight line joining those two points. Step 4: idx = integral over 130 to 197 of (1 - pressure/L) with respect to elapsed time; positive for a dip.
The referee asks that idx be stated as 6.5 min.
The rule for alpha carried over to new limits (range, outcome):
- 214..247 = 15.4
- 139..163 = 12.3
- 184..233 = 15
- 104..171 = 12.2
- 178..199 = 13.9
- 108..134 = 11.4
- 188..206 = 14.9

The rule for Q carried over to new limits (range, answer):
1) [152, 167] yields 13.05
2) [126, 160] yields 12.98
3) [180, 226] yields 15.89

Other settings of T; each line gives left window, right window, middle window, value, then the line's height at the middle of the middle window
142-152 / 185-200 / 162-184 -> 0.17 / 13.6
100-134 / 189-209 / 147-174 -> 0.08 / 13.5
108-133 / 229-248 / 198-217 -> -0.01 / 14.5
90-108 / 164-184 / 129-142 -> 0.03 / 12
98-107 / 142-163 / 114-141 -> 0.16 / 12.9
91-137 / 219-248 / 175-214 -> 0.04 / 14.4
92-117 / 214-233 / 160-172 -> 0.10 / 14.1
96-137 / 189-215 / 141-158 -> 0.07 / 13.1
